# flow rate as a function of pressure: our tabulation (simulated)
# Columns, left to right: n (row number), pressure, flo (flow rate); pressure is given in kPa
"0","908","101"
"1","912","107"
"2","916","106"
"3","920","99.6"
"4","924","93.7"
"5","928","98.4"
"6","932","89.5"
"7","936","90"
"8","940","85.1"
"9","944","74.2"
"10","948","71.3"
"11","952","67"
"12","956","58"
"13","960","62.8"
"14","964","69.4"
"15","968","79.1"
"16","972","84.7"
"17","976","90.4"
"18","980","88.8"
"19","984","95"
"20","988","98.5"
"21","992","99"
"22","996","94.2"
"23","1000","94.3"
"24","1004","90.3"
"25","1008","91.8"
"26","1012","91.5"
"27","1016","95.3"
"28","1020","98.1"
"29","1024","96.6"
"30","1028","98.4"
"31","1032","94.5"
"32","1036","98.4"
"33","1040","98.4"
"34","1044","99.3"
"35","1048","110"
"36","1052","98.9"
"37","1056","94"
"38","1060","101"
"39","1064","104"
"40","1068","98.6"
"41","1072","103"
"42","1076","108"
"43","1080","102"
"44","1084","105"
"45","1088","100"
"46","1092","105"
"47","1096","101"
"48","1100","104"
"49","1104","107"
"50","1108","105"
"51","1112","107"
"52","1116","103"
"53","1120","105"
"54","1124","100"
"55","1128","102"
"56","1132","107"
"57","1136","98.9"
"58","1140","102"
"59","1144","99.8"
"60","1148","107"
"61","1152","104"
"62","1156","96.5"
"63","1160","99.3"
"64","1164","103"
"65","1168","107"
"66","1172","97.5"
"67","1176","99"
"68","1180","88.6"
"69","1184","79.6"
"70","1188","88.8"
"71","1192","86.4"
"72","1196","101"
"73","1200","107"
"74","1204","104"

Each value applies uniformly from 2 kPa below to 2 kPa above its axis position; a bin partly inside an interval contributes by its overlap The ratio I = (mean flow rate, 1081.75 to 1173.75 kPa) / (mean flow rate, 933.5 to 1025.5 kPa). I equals 1.2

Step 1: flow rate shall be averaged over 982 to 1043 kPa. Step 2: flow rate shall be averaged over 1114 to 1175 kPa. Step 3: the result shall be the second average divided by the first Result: 1.1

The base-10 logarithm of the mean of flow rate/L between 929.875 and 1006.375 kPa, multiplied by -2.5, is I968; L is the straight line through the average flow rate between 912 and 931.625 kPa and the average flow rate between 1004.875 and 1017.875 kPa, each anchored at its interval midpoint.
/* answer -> 0.15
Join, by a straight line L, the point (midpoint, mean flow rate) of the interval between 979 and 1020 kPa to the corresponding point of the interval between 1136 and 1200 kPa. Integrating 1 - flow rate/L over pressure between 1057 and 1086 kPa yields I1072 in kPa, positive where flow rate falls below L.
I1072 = -2.2 kPa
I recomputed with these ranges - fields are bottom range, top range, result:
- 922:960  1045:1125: 1.29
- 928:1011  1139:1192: 1.16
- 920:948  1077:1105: 1.18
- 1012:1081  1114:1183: 1.01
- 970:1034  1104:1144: 1.10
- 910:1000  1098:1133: 1.20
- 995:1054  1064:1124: 1.07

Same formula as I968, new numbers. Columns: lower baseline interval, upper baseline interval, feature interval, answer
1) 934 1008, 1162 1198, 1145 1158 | -0.10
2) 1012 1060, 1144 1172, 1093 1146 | -0.02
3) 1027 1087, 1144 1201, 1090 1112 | -0.05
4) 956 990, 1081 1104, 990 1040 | -0.07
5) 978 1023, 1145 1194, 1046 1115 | -0.09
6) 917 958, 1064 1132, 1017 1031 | -0.04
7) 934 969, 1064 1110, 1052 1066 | -0.03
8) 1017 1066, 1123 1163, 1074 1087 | -0.05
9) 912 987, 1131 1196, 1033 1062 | -0.11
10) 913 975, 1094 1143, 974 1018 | -0.06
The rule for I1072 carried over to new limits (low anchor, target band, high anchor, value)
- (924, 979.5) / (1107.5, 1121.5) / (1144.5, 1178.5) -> -1.25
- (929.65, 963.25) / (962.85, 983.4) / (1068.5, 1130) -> -1.02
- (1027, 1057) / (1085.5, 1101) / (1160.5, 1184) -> -0.63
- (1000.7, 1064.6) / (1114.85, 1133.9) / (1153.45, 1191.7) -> -1.48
